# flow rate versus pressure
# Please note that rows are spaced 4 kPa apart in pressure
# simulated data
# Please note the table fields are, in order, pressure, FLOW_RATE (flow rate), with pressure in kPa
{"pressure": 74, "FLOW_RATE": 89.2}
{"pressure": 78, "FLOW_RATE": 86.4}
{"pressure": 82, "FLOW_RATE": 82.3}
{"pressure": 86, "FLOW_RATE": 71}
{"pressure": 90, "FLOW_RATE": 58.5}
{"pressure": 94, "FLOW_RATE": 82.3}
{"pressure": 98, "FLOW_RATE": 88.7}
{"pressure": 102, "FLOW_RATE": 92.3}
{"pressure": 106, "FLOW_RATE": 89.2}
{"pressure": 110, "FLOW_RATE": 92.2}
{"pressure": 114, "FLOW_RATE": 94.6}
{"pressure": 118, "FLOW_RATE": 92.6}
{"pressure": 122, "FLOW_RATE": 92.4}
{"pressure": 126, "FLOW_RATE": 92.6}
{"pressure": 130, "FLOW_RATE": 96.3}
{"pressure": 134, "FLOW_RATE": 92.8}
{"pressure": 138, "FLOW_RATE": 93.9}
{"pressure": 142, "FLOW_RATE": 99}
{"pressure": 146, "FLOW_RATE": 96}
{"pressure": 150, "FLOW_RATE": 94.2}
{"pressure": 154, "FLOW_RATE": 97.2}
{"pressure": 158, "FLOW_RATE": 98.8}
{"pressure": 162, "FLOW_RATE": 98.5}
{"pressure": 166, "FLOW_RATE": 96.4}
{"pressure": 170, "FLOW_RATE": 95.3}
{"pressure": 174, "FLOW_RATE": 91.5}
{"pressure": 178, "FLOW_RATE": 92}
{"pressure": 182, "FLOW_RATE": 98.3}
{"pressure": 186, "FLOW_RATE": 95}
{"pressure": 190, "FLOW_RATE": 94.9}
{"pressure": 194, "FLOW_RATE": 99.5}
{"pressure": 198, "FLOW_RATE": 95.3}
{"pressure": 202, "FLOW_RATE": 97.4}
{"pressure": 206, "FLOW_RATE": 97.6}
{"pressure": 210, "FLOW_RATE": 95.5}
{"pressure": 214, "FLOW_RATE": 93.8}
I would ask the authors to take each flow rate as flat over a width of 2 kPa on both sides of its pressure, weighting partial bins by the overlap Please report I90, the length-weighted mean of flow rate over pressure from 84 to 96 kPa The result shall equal 70.6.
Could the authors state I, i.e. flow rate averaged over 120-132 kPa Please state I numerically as 93.8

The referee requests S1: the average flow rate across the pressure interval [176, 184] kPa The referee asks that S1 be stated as 95.2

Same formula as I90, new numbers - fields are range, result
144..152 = 95.1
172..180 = 91.8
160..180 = 94.7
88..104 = 80.5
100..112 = 91.2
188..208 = 96.9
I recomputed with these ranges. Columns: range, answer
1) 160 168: 97.5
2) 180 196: 96.9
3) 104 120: 92.2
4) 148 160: 96.7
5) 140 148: 97.5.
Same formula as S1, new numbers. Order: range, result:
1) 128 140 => 94.3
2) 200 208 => 97.5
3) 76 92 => 74.6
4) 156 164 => 98.7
